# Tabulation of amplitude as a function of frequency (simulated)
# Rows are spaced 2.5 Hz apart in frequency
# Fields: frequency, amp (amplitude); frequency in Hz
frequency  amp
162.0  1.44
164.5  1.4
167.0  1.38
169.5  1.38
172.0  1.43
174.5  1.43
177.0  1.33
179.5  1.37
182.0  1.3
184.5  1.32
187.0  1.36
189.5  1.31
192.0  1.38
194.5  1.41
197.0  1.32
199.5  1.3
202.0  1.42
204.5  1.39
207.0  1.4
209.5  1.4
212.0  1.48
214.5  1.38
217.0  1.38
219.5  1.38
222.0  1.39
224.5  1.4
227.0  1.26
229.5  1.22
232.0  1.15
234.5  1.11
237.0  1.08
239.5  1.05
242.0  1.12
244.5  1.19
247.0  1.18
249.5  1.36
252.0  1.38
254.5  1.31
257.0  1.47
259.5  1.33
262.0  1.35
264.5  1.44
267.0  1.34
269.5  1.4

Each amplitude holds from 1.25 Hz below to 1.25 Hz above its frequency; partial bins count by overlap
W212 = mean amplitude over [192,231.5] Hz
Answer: 1.36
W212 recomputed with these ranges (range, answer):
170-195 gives 1.36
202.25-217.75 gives 1.41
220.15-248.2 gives 1.2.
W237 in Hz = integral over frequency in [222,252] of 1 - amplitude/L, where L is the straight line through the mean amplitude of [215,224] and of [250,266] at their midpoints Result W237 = 3.8 Hz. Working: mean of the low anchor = 1.38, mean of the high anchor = 1.38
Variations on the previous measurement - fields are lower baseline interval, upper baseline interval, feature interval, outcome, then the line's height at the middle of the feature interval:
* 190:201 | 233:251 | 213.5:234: -1.3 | 1.23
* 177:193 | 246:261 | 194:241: 1.1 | 1.34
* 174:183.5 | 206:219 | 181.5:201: 0.4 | 1.37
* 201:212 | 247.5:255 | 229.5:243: 2.5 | 1.36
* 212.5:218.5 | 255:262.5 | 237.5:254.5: 2.1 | 1.38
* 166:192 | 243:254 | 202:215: -0.9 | 1.33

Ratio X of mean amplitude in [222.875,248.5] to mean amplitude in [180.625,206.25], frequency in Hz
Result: 0.9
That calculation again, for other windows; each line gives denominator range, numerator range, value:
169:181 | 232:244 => 0.80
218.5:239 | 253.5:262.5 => 1.10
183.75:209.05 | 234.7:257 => 0.89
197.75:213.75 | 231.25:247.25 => 0.80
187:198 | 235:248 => 0.83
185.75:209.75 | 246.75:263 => 0.99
